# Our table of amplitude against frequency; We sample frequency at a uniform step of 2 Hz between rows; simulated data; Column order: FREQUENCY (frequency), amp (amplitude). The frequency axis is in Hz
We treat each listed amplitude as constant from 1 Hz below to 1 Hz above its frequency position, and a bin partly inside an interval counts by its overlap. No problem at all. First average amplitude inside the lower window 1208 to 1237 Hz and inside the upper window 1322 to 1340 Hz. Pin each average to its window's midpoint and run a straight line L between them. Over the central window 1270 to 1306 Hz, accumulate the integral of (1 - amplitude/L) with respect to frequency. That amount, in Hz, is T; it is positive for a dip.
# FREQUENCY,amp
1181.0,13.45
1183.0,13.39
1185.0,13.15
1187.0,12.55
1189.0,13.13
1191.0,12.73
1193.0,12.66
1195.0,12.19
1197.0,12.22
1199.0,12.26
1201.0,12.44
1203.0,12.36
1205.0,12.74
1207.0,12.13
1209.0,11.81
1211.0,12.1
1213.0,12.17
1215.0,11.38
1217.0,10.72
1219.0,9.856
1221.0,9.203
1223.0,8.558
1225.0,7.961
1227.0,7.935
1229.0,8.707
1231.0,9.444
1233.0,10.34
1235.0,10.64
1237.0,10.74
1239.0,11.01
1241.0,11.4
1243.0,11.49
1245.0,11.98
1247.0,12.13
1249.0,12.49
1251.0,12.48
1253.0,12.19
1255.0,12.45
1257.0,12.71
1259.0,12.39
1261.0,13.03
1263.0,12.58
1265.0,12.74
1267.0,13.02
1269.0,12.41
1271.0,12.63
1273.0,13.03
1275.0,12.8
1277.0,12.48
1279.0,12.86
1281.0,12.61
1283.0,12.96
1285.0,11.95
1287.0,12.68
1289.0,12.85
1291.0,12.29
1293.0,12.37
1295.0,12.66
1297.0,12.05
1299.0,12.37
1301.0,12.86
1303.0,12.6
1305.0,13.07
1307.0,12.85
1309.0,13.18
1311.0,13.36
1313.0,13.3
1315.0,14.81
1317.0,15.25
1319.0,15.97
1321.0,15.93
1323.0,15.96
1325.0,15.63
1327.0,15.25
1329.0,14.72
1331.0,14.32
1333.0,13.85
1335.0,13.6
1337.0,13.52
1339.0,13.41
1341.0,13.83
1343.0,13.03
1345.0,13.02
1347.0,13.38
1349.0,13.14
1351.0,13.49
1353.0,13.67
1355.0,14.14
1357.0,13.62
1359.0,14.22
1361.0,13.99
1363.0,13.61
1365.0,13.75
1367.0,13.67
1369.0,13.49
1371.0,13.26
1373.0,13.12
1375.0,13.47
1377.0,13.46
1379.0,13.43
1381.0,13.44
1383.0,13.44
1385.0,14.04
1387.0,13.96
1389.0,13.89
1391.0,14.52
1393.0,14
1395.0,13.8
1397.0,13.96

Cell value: 0.3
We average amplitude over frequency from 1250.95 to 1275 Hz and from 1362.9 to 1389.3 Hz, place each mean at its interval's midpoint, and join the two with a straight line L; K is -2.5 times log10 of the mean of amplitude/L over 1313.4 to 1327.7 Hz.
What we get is -0.18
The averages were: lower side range 12.7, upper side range 13.6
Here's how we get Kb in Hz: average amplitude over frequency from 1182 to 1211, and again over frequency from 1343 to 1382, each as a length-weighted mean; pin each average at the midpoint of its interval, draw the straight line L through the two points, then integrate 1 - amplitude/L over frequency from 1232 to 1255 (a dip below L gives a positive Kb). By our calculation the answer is 2.24 Hz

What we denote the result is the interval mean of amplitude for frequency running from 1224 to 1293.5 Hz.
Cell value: 11.8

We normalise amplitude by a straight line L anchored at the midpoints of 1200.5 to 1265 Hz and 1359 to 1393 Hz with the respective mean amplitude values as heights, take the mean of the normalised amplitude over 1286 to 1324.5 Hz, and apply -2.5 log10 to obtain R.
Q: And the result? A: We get -0.086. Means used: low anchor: 11.3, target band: 13.5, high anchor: 13.7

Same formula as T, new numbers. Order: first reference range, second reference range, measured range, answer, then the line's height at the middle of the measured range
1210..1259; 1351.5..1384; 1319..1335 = -2.9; 12.8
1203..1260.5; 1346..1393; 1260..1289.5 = -2.0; 11.9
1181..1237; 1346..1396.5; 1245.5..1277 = -1.3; 12.1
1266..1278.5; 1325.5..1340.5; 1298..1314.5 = 0.6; 13.5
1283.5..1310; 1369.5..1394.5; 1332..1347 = -0.4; 13.1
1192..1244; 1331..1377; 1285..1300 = -0.1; 12.4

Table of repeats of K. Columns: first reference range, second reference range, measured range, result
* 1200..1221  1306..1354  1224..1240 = 0.25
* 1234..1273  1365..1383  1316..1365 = -0.09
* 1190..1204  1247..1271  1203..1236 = 0.19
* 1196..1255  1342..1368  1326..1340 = -0.07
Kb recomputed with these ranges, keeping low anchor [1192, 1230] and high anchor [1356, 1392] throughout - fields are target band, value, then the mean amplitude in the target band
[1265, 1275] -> -0.66 Hz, 12.8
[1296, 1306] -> -0.08 Hz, 12.6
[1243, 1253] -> -0.48 Hz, 12.2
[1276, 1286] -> -0.33 Hz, 12.6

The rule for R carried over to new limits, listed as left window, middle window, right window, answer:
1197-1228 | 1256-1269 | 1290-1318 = -0.05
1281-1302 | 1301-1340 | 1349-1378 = -0.10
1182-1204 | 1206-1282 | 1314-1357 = 0.15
